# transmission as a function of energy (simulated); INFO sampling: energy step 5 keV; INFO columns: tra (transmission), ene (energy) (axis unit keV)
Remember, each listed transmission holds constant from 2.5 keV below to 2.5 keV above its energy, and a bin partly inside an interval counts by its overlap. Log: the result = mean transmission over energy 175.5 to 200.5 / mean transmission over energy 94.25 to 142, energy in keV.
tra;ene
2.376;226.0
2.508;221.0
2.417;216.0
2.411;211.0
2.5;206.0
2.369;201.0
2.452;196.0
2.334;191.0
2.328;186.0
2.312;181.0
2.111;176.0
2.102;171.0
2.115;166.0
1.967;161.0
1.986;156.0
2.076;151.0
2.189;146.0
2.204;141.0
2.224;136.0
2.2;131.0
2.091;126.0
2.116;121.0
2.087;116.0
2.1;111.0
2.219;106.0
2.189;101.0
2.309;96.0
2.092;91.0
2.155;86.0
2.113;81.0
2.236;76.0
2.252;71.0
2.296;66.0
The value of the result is 1.07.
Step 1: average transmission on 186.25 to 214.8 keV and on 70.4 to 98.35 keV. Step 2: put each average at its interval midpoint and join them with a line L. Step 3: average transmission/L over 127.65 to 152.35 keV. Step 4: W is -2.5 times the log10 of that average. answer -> 0.05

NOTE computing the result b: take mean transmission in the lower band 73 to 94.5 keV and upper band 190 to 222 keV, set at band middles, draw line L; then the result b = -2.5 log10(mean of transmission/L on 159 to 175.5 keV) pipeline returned 0.13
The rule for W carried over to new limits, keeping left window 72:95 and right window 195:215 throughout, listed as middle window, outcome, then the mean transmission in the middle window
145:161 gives 0.13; 2.06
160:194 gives 0.08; 2.19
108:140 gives 0.06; 2.14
